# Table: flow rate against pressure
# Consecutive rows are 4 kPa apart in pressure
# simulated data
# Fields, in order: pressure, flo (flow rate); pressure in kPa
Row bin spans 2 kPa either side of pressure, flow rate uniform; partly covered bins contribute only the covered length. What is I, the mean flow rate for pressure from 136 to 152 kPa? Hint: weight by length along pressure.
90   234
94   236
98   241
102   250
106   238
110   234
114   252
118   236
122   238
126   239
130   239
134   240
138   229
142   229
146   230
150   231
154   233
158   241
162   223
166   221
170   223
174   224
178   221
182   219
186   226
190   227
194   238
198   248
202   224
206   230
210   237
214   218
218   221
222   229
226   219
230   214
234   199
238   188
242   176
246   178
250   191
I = 230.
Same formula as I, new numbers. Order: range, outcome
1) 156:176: 226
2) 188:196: 232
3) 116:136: 238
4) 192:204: 237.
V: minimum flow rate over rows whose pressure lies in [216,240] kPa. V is 188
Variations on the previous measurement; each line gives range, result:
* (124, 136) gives 239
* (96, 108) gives 238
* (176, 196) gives 219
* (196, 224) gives 218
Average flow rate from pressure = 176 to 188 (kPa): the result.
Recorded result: 222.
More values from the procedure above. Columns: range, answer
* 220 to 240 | 210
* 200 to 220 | 226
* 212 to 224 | 223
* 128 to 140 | 236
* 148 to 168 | 230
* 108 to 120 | 241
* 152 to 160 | 237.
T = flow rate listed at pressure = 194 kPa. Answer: 238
